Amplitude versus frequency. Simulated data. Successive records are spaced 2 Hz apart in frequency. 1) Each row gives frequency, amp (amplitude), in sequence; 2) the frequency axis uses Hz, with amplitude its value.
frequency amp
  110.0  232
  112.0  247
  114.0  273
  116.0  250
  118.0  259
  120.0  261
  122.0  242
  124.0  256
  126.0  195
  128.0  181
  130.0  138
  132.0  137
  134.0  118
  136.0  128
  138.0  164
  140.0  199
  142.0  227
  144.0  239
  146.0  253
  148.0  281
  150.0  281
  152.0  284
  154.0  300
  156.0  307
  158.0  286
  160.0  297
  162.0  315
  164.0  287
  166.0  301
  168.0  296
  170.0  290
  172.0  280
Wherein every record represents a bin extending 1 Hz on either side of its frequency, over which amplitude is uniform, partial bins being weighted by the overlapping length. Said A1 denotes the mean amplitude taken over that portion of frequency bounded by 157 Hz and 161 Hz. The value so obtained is 292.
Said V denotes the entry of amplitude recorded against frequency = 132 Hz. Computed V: 137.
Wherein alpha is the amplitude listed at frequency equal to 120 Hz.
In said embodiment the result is 261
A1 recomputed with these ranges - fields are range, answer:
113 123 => 257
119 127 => 238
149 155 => 288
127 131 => 160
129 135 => 131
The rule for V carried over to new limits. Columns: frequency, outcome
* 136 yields 128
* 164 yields 287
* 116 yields 250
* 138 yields 164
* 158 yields 286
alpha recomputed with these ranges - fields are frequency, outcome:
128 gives 181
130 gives 138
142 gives 227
